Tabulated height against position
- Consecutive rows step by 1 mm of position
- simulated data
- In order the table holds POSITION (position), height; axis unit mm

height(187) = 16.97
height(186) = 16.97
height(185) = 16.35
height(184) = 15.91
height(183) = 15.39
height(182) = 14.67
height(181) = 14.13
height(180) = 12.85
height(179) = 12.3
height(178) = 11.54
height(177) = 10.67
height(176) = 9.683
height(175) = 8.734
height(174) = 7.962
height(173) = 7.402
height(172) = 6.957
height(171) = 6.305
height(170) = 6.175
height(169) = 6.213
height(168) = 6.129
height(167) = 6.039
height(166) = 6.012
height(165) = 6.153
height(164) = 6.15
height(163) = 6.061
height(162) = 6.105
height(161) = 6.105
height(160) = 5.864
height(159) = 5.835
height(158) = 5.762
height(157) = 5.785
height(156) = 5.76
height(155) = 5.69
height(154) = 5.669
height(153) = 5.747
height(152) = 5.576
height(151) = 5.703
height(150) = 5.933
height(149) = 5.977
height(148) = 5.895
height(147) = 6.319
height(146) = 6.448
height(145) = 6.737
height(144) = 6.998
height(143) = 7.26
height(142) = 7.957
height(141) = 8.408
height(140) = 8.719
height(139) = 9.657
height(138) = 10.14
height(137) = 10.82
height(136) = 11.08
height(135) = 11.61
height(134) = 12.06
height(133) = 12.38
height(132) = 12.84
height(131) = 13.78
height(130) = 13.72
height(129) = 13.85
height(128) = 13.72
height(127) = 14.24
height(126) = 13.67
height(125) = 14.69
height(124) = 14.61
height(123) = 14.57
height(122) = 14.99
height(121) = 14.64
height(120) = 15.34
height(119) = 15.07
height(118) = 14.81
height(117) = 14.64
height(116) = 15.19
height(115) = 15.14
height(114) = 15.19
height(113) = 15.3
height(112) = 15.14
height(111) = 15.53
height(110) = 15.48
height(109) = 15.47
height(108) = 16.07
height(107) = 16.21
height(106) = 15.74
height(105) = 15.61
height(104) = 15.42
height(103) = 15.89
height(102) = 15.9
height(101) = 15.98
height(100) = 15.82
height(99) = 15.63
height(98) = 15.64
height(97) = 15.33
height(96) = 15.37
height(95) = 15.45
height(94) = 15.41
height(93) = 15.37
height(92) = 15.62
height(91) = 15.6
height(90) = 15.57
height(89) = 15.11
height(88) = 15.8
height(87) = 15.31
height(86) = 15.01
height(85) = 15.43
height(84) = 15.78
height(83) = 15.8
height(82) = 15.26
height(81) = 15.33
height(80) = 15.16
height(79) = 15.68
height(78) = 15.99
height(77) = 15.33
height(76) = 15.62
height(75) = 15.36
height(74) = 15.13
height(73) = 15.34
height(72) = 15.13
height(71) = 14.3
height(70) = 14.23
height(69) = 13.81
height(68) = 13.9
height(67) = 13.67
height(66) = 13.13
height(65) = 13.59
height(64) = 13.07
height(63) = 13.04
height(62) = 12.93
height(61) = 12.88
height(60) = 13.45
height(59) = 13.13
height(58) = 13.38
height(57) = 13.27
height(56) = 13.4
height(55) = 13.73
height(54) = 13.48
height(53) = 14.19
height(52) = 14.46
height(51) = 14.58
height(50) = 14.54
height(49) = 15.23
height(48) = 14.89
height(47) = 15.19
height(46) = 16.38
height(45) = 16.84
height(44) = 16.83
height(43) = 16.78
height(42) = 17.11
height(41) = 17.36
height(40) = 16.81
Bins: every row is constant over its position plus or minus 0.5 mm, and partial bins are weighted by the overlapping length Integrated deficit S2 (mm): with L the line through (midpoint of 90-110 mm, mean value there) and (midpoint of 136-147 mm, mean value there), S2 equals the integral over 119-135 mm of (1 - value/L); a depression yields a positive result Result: -4.4 mm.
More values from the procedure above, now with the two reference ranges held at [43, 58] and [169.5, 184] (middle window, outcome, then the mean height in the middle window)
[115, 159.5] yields 6.4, 10.3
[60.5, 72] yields 0.6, 13.6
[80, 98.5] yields -2.7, 15.4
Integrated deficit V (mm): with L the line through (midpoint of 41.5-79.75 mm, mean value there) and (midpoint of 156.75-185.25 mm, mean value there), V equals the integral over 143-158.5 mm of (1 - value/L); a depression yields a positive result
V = 6.0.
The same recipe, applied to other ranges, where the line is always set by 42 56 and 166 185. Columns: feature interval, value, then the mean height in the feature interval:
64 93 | -2.21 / 15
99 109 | -2.24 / 15.8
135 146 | 2.55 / 8.8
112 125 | -2.76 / 15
